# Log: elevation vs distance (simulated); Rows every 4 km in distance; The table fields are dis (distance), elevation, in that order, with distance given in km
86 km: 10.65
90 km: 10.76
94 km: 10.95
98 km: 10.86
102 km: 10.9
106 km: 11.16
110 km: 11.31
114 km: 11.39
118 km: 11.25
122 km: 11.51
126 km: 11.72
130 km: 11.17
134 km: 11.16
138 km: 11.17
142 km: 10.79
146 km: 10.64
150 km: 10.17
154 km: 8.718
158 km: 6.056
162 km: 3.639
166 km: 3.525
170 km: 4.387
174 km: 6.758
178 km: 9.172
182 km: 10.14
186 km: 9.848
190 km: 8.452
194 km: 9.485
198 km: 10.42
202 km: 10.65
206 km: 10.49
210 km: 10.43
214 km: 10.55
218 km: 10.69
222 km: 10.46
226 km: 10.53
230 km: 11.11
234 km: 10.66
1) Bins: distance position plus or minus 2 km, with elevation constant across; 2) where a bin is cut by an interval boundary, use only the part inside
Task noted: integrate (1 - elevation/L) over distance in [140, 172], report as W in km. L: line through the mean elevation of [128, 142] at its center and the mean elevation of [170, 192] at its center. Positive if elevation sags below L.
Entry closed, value 9.0 km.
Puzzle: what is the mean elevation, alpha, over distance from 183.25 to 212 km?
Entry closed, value 9.97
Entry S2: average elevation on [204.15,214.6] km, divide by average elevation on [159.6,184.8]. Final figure 1.6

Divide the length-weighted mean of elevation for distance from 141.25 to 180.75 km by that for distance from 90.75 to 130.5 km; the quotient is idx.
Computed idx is 0.7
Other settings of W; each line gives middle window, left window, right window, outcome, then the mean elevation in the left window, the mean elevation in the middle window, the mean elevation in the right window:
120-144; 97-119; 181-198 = -1.28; 11.2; 11.3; 9.55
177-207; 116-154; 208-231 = 2.47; 10.9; 9.83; 10.6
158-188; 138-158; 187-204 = 9.32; 9.79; 6.73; 9.76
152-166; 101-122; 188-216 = 6.42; 11.2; 5.76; 10.1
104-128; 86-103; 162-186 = -4.10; 10.8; 11.4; 6.79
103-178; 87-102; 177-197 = 7.07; 10.8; 9.27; 9.48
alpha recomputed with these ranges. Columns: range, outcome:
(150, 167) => 6.15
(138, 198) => 8.17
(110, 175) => 9.11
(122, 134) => 11.4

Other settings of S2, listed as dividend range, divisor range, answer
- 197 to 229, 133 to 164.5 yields 1.19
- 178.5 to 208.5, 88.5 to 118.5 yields 0.89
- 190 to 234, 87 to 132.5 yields 0.93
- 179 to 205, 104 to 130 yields 0.86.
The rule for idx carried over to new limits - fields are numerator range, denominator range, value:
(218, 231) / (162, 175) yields 2.34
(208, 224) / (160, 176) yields 2.30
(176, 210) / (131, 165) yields 1.10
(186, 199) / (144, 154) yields 0.94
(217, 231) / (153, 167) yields 1.98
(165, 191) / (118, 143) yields 0.67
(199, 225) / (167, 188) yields 1.34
